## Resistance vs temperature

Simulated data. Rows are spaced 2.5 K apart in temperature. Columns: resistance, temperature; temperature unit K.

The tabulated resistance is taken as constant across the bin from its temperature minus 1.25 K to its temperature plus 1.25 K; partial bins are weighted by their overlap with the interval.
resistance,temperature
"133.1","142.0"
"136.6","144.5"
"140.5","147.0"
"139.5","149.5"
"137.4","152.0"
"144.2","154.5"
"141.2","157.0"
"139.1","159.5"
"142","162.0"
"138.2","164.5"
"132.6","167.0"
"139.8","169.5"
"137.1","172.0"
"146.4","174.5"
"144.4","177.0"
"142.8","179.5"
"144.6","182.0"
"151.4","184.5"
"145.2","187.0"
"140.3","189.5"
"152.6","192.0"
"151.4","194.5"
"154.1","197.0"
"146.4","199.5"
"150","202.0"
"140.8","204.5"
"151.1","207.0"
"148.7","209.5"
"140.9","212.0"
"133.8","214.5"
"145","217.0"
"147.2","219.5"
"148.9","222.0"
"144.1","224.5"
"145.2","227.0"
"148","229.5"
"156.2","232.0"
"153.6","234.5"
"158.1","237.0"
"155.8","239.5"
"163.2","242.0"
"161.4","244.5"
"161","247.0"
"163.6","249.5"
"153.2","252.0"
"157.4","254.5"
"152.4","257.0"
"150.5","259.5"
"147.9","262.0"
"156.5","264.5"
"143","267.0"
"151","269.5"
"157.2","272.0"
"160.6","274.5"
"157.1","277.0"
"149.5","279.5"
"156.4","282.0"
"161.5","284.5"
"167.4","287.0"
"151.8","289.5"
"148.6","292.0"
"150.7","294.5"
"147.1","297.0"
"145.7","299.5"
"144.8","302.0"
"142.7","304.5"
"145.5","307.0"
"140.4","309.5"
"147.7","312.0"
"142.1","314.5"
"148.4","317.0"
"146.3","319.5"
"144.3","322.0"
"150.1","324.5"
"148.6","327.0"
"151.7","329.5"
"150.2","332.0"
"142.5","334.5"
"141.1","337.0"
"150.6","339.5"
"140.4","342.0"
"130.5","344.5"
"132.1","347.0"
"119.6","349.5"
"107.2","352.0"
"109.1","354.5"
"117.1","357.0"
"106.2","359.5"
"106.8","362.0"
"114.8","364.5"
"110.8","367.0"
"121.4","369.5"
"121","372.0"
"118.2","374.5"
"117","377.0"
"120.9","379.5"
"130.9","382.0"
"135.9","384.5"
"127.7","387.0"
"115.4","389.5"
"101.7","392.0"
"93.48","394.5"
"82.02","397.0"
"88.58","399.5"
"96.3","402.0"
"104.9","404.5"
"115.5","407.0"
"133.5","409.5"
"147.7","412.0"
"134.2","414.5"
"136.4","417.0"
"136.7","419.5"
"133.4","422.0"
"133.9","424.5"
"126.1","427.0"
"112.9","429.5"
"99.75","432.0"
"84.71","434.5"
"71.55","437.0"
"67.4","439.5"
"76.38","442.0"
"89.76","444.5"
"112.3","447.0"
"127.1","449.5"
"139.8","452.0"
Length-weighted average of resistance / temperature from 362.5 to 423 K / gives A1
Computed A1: 118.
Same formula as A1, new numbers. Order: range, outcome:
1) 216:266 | 153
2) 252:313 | 151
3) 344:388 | 119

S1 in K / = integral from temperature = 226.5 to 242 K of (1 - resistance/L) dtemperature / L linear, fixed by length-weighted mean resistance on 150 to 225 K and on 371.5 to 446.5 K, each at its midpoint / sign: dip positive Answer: -1.9 K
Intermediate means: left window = 144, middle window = 154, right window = 112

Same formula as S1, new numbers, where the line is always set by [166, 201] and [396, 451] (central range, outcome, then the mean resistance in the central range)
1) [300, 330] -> -4.8 K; 146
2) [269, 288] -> -3.9 K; 158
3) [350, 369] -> 1.3 K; 111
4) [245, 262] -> -2.7 K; 156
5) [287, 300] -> -2.2 K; 151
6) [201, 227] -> -0.8 K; 145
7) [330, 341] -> -2.1 K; 146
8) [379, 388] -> -1.1 K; 130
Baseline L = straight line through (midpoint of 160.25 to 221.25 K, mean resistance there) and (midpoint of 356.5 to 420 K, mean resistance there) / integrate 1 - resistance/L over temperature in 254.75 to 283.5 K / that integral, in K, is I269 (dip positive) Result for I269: -4.3 K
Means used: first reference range 144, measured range 153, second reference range 116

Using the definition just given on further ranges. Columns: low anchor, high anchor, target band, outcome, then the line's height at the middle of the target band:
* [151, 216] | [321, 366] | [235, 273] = -4.7 K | 138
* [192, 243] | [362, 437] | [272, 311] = -4.5 K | 136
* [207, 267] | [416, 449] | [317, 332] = -1.9 K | 131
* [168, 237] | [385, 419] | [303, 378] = -4.5 K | 124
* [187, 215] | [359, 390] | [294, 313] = -2.2 K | 131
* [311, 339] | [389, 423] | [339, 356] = 1.5 K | 138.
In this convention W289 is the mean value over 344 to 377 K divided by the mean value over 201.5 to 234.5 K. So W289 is 0.8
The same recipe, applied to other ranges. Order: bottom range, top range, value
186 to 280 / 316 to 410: 0.82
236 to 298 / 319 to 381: 0.83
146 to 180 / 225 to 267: 1.10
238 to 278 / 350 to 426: 0.75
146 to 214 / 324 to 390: 0.89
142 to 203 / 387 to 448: 0.76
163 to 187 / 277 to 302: 1.08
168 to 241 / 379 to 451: 0.76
